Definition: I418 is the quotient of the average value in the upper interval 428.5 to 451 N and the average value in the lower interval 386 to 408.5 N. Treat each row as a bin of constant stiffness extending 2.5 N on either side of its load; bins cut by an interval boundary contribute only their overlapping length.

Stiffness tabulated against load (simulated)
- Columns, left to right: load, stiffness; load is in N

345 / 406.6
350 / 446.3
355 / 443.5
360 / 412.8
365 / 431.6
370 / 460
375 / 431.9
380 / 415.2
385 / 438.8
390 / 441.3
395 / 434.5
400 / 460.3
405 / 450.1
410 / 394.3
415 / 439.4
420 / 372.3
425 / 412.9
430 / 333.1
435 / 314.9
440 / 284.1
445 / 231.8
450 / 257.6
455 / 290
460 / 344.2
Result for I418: 0.64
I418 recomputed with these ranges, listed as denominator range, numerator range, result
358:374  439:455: 0.60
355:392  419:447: 0.75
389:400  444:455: 0.58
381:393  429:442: 0.71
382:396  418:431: 0.86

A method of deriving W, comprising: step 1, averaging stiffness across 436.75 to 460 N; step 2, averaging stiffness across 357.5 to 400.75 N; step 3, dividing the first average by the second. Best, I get 0.6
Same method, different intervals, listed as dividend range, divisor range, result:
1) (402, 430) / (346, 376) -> 0.93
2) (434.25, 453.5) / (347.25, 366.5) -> 0.62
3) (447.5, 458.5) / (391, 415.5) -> 0.64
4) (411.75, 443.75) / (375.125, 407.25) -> 0.81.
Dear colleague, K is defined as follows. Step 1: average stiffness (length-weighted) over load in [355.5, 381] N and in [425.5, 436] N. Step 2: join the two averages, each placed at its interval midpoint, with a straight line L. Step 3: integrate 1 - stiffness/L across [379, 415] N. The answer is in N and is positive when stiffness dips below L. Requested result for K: -4.1 N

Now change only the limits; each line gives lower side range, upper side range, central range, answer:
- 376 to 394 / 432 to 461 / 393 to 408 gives -2.0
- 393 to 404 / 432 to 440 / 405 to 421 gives -0.8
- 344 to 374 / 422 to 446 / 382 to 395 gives -1.6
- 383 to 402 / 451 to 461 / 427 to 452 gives 4.0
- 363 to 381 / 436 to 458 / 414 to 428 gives -3.1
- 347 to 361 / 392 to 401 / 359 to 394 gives 0.5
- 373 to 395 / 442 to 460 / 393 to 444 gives -4.8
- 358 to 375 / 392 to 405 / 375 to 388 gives 0.4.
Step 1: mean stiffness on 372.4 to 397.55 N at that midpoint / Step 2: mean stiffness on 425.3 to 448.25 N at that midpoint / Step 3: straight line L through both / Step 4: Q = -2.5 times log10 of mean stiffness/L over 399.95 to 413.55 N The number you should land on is -0.142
